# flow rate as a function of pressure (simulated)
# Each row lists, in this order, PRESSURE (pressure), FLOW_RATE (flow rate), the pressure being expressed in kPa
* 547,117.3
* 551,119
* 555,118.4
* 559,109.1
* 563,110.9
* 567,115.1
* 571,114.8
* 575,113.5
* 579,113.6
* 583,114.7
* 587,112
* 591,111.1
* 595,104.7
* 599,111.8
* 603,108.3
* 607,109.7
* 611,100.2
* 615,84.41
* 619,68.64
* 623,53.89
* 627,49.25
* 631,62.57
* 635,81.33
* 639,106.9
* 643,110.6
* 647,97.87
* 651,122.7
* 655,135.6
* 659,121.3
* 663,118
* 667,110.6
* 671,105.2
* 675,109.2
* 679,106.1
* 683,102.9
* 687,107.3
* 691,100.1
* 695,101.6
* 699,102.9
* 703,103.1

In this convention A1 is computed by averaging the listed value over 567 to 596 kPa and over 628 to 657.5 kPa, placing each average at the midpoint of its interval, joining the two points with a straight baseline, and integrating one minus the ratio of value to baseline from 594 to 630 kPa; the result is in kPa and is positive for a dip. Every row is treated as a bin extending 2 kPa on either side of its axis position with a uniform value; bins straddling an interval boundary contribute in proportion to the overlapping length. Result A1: 6.9 kPa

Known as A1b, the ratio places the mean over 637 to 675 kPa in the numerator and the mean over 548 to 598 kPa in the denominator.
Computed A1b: 1.0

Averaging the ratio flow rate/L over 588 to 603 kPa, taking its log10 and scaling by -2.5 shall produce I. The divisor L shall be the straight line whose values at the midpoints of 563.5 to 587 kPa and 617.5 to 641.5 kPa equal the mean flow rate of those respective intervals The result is -0.120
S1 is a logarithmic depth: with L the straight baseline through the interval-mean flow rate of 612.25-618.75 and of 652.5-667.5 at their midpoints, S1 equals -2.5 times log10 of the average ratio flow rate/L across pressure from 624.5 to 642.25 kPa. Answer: 0.279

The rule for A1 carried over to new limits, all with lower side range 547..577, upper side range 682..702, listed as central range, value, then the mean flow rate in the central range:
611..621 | 2.60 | 81.3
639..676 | -2.88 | 114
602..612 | 0.38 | 106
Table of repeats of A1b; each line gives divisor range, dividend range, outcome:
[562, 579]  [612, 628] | 0.59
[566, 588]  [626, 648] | 0.75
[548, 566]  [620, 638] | 0.56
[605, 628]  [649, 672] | 1.51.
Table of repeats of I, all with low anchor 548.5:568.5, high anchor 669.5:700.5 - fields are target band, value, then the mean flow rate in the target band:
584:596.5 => 0.021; 110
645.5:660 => -0.125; 120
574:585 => -0.010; 114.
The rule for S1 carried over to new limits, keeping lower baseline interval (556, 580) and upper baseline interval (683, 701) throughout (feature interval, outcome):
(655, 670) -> -0.13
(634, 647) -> 0.07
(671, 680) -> -0.03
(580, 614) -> 0.02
